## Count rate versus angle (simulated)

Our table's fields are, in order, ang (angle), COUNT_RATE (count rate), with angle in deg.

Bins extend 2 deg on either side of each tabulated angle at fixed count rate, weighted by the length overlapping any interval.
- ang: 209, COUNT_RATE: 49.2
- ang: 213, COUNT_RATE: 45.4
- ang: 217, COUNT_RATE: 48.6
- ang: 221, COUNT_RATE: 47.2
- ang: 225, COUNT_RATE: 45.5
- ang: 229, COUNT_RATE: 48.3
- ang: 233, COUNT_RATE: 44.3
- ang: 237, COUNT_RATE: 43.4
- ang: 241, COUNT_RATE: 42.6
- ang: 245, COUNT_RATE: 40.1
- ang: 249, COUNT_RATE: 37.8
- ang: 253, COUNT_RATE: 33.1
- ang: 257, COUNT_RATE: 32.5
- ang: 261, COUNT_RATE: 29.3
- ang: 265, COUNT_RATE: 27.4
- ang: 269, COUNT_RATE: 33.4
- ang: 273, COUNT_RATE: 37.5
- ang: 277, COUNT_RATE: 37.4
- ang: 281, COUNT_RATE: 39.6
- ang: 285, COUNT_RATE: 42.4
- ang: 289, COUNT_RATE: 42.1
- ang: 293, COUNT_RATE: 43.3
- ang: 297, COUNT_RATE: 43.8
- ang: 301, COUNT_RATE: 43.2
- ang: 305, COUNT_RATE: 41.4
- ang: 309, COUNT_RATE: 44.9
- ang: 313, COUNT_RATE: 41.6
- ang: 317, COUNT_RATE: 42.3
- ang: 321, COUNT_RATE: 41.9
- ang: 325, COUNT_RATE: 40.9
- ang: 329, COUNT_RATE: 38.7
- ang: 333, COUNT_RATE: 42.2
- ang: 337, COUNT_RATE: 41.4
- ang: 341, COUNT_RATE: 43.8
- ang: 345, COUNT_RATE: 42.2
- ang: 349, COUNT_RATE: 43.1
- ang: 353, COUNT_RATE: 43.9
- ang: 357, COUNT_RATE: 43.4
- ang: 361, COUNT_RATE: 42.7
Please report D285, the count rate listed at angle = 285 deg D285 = 42.4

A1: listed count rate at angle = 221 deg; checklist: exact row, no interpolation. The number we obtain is 47.2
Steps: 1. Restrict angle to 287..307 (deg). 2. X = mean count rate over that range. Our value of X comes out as 42.8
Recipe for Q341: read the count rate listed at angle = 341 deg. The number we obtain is 43.8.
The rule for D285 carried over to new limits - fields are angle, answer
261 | 29.3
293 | 43.3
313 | 41.6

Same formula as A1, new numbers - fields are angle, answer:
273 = 37.5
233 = 44.3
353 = 43.9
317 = 42.3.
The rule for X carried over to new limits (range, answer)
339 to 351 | 43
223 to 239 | 45.4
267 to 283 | 37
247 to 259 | 34.5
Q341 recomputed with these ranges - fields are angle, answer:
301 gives 43.2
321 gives 41.9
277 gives 37.4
